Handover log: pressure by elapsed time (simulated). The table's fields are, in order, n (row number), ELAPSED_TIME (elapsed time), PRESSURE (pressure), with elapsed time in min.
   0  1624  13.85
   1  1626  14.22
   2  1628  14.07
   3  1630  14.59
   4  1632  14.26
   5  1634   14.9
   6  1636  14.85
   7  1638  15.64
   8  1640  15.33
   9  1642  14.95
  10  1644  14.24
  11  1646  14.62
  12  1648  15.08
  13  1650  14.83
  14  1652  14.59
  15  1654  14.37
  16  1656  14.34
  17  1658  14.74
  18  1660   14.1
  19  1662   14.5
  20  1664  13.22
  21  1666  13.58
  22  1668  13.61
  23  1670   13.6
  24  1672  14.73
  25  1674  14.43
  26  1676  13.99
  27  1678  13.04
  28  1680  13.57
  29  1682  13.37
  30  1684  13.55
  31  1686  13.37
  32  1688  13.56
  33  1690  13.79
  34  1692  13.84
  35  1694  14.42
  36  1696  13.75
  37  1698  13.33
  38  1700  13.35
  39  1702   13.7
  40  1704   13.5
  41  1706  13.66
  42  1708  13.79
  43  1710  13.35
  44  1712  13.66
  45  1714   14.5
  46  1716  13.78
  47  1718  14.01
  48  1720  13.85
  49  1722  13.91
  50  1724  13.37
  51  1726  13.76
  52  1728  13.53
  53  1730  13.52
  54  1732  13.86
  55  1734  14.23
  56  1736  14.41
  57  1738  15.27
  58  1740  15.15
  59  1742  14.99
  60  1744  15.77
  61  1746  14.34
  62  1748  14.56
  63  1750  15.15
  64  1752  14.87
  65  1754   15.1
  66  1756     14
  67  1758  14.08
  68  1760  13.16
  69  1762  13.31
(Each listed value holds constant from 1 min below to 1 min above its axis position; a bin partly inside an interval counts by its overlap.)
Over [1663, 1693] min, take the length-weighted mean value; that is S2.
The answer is 13.7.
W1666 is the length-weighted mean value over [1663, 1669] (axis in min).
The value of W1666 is 13.5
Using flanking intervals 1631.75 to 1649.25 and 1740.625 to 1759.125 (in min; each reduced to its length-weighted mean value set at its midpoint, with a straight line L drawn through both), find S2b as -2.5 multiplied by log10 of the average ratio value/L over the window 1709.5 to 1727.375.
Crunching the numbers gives 0.075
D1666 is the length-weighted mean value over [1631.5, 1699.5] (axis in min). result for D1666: 14.2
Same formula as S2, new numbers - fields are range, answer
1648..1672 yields 14.2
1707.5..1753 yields 14.2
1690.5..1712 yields 13.7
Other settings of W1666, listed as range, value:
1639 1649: 14.8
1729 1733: 13.7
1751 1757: 14.7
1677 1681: 13.3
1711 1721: 14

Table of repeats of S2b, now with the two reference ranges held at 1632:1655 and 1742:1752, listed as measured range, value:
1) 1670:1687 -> 0.09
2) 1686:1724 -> 0.09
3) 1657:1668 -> 0.06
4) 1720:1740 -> 0.07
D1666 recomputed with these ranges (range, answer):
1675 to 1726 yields 13.7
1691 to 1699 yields 13.8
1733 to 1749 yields 14.8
